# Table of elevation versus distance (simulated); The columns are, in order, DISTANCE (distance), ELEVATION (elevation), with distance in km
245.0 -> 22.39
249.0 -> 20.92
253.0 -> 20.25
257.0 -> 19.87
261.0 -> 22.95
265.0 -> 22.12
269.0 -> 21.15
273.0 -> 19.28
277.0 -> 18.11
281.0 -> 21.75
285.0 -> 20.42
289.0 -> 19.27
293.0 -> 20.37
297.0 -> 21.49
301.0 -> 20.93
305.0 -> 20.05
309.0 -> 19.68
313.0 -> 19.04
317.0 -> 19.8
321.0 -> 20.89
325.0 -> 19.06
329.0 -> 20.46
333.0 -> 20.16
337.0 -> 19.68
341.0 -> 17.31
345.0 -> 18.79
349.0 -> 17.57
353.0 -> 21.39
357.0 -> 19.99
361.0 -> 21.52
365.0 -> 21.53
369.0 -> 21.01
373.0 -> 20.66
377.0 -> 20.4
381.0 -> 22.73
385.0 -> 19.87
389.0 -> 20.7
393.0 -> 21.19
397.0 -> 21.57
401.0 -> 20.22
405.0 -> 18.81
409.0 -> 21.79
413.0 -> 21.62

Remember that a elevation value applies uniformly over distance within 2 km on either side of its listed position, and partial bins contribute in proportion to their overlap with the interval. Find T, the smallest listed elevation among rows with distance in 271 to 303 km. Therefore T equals 18.11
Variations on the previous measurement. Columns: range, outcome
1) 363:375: 20.66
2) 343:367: 17.57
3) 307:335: 19.04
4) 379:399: 19.87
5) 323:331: 19.06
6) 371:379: 20.4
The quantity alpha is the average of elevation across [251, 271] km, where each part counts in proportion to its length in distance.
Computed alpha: 21.3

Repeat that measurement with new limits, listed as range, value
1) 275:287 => 20.1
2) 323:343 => 19.3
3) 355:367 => 21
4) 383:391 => 20.3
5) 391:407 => 20.4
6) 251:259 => 20.1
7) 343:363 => 19.9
